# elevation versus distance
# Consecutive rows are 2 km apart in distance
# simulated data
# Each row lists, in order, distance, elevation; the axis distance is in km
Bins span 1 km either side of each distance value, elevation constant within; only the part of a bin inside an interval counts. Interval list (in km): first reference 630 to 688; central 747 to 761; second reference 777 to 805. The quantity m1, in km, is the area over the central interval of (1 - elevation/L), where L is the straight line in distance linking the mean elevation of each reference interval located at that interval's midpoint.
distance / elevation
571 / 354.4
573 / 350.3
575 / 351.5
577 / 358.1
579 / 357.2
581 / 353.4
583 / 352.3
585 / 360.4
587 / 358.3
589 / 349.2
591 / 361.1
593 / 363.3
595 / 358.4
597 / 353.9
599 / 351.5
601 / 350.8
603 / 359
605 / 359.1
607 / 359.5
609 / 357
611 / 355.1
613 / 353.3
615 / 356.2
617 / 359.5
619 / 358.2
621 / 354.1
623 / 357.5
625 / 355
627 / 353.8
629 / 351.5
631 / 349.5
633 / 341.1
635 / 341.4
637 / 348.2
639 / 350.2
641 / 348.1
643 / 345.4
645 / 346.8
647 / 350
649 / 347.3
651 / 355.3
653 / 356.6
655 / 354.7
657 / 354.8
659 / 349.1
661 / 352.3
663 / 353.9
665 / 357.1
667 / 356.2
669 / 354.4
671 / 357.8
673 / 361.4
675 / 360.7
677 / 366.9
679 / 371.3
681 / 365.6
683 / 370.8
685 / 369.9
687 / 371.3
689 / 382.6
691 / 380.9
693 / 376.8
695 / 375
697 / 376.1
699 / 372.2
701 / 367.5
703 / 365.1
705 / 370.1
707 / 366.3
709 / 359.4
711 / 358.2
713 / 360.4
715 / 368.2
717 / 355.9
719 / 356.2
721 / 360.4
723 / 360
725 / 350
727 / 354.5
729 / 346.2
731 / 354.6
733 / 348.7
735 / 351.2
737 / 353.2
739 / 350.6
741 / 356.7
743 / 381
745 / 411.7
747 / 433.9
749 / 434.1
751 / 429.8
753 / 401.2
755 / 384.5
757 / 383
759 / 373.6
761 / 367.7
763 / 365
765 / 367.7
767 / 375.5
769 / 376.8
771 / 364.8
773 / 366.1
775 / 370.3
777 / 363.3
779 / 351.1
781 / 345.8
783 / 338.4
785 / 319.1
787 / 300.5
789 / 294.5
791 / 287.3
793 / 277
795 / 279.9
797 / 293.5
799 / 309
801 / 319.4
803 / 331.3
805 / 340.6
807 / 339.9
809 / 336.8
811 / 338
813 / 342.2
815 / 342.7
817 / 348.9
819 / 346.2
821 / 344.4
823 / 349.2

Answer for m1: -3.2 km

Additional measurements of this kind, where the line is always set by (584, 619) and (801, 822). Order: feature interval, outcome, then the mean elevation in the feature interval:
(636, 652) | 0.2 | 349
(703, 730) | -0.9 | 359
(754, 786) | -1.9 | 363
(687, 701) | -1.1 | 376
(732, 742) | -0.2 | 352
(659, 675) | -0.2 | 356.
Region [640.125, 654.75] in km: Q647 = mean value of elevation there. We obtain 350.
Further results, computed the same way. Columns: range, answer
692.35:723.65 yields 365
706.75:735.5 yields 357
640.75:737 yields 360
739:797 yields 359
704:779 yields 371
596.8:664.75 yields 353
